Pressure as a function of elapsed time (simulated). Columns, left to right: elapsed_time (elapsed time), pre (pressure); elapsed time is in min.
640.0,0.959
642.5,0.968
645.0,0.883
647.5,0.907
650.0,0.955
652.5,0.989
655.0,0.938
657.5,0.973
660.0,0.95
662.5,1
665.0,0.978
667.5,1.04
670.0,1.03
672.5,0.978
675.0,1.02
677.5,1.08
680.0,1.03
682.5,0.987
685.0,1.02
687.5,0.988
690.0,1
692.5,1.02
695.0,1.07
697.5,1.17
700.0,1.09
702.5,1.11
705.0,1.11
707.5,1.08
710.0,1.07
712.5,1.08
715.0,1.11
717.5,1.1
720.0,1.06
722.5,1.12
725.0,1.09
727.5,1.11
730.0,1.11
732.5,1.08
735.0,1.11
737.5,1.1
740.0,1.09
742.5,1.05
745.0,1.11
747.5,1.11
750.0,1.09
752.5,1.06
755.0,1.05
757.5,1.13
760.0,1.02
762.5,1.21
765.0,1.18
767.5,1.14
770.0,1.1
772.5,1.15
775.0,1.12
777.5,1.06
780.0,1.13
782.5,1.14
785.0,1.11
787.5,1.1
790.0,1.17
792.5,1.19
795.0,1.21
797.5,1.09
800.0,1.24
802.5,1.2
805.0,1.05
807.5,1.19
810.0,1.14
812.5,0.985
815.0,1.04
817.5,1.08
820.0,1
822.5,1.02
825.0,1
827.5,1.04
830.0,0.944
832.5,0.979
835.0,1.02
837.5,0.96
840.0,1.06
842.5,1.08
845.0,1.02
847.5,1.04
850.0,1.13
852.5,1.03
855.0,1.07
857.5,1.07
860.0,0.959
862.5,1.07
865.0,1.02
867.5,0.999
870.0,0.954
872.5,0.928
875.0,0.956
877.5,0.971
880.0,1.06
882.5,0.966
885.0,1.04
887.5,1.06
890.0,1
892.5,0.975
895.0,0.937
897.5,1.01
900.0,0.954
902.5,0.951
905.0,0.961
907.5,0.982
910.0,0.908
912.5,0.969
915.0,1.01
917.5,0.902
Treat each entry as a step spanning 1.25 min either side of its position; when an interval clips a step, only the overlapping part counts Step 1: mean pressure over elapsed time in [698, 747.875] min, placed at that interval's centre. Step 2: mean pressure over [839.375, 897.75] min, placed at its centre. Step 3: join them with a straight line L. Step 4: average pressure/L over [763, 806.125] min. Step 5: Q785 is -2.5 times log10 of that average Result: -0.08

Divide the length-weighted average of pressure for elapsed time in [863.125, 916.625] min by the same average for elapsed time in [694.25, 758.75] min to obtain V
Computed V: 0.9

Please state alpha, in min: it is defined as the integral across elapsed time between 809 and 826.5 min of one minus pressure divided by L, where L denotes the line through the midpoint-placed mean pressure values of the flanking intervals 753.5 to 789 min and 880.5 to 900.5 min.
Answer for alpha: 0.6 min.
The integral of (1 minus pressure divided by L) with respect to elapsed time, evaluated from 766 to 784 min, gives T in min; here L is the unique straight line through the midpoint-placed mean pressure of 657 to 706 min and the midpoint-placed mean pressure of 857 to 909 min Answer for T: -1.9 min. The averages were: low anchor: 1.03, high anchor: 0.99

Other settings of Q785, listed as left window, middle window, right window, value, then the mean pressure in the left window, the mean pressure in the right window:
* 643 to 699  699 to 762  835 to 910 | -0.093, 1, 1.01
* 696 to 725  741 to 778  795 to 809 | 0.024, 1.1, 1.16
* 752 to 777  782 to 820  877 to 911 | -0.045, 1.12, 0.985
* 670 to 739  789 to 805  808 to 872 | -0.129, 1.07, 1.03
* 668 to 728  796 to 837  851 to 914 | -0.047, 1.06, 0.993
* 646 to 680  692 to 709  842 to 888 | -0.105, 0.988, 1.02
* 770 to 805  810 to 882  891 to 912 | 0.031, 1.14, 0.961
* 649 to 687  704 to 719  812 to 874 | -0.091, 0.998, 1.02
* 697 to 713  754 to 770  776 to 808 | 0.007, 1.1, 1.14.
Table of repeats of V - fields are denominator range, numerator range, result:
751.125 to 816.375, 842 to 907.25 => 0.90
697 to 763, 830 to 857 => 0.95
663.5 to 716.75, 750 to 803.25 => 1.08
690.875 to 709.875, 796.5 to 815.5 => 1.03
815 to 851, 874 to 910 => 0.96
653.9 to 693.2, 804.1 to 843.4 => 1.03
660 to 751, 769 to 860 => 1.01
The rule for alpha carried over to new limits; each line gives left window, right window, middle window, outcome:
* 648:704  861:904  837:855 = -1.0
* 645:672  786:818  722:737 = -0.7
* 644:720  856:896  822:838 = 0.2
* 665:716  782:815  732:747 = 0.0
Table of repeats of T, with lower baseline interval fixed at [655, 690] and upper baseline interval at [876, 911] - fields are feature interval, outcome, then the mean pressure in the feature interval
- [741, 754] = -1.13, 1.08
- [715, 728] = -1.27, 1.1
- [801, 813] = -1.60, 1.12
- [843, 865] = -1.35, 1.05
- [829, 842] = -0.12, 0.999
